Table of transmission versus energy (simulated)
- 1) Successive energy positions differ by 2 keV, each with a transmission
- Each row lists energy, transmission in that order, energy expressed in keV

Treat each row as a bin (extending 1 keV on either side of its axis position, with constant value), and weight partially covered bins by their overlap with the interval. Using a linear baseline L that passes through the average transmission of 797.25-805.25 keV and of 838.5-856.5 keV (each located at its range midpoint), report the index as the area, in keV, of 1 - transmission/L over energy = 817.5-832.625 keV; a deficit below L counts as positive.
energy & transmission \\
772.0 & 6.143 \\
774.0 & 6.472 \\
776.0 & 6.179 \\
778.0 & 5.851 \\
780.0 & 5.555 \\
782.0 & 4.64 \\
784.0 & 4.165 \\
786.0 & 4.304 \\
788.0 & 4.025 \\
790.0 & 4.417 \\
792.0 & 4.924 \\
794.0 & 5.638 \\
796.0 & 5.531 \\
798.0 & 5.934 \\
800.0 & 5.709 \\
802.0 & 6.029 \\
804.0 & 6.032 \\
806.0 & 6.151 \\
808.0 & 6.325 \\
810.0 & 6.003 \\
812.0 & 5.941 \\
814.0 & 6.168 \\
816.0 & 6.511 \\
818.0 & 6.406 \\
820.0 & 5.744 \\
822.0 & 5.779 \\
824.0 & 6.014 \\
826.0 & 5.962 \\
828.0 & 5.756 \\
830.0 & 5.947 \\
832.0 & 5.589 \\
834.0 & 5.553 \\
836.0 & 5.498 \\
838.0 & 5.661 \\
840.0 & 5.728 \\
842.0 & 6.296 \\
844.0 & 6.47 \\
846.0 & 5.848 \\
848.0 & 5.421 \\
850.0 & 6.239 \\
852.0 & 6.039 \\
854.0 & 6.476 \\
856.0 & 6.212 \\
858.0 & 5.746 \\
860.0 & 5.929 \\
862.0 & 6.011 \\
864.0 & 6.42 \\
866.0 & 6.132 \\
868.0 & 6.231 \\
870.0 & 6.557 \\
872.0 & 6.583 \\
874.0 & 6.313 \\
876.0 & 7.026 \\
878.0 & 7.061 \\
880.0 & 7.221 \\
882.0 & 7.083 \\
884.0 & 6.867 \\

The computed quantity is 0.28 keV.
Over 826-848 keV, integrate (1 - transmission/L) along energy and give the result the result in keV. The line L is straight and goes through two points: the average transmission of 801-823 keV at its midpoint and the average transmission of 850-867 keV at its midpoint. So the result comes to 1.1 keV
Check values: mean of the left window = 6.1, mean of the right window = 6.13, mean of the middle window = 5.82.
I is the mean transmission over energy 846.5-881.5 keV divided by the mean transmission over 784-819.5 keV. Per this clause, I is 1.1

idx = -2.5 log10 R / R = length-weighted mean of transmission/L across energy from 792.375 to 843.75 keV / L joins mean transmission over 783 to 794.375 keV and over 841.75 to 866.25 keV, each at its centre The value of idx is -0.14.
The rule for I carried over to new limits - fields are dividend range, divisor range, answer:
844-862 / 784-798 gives 1.24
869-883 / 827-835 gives 1.20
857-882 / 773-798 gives 1.25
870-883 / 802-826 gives 1.13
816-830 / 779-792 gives 1.32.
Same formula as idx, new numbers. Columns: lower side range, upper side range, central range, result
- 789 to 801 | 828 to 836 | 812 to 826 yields -0.096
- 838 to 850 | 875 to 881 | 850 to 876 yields 0.057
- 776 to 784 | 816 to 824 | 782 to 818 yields 0.034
